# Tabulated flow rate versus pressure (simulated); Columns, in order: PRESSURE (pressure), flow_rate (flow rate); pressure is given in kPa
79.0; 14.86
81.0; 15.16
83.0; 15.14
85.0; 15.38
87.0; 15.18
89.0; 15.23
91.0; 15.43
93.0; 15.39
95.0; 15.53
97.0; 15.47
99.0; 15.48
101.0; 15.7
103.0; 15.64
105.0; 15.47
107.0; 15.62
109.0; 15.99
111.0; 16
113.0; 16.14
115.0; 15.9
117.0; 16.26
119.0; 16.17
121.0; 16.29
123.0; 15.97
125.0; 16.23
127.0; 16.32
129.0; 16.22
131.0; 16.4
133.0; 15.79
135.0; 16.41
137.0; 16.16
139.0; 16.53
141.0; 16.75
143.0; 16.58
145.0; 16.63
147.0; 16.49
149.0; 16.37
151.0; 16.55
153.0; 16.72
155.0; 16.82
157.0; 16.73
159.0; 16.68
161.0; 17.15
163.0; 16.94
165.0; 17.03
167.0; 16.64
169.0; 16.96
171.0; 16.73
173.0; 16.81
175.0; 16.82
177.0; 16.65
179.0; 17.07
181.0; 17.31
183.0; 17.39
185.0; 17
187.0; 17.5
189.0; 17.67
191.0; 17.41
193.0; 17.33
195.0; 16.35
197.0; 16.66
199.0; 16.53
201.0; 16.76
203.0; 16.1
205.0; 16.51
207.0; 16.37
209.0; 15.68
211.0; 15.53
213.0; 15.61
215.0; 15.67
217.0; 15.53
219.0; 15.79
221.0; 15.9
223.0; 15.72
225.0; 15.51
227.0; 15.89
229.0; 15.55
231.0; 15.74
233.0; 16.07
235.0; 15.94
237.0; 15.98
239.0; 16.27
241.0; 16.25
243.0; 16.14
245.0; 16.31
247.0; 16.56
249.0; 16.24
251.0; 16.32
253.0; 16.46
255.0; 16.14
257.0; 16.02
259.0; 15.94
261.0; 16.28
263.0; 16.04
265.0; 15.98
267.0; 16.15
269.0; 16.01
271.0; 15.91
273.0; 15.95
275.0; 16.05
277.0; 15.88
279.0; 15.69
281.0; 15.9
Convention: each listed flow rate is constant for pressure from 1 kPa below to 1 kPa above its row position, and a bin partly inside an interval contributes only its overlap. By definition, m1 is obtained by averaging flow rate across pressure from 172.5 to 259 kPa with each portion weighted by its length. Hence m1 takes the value 16.3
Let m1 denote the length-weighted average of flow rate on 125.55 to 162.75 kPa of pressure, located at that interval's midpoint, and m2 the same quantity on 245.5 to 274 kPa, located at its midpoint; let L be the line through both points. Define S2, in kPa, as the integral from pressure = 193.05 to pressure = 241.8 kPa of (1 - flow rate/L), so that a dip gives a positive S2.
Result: 0.8 kPa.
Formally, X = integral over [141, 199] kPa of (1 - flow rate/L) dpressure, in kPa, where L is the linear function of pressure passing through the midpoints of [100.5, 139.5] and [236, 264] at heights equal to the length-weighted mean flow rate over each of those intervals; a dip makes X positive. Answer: -2.8 kPa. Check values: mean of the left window 16.1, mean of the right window 16.2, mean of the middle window 16.9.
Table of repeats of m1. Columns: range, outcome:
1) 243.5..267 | 16.2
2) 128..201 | 16.8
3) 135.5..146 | 16.5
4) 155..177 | 16.8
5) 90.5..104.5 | 15.5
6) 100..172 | 16.4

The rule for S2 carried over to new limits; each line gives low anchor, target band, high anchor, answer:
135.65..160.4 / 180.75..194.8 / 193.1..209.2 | -0.7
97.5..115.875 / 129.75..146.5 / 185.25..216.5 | -0.4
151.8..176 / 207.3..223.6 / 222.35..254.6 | 0.6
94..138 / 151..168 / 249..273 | -0.9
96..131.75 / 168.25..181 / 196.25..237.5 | -0.7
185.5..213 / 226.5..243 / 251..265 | 0.4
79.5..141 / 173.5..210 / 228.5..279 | -2.0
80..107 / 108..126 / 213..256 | -0.7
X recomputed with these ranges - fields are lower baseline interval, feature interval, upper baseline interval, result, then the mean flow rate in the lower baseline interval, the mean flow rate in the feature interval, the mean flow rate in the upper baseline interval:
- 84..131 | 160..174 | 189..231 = -0.78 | 15.8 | 16.9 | 16.1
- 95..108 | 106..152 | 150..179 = -0.41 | 15.6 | 16.3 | 16.8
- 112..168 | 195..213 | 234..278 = 0.05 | 16.5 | 16.2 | 16.1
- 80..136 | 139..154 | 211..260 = -0.70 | 15.8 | 16.6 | 16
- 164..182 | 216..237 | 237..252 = 0.84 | 16.9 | 15.8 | 16.3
